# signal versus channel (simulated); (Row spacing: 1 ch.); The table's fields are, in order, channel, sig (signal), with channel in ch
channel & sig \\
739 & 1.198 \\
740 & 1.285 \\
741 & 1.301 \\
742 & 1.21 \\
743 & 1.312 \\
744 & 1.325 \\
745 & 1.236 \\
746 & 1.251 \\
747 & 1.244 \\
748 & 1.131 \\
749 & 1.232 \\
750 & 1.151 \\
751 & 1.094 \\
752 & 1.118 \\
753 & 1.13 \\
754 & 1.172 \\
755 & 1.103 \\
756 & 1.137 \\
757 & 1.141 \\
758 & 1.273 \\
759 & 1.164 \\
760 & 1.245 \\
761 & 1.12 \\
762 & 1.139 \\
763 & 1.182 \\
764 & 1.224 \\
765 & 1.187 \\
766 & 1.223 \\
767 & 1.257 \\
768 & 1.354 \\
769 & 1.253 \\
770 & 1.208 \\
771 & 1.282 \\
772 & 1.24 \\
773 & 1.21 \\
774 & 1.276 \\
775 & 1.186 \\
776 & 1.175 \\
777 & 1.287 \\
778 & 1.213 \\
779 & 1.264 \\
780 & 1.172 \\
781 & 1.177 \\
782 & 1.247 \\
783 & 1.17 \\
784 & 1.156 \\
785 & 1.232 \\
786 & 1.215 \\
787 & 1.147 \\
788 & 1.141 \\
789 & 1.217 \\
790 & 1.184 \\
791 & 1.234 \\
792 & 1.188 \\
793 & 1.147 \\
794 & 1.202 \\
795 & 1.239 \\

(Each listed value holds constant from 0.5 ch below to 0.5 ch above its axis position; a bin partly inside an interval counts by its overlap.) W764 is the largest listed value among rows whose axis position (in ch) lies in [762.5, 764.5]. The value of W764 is 1.224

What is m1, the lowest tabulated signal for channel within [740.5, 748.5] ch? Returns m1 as 1.131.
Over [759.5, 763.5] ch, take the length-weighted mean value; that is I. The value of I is 1.17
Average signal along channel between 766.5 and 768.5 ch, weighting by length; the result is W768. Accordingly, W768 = 1.31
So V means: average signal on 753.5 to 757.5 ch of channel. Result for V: 1.14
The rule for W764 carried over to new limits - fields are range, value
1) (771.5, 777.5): 1.287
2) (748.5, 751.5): 1.232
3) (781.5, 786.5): 1.247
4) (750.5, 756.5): 1.172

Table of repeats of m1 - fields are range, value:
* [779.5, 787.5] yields 1.147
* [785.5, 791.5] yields 1.141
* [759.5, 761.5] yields 1.12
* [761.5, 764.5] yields 1.139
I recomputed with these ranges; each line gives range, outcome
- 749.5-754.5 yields 1.13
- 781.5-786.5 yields 1.2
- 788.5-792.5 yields 1.21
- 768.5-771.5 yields 1.25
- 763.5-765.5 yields 1.21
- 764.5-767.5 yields 1.22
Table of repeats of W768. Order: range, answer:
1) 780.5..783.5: 1.2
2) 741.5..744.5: 1.28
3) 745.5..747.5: 1.25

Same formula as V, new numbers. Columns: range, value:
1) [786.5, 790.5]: 1.17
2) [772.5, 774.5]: 1.24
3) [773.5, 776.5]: 1.21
